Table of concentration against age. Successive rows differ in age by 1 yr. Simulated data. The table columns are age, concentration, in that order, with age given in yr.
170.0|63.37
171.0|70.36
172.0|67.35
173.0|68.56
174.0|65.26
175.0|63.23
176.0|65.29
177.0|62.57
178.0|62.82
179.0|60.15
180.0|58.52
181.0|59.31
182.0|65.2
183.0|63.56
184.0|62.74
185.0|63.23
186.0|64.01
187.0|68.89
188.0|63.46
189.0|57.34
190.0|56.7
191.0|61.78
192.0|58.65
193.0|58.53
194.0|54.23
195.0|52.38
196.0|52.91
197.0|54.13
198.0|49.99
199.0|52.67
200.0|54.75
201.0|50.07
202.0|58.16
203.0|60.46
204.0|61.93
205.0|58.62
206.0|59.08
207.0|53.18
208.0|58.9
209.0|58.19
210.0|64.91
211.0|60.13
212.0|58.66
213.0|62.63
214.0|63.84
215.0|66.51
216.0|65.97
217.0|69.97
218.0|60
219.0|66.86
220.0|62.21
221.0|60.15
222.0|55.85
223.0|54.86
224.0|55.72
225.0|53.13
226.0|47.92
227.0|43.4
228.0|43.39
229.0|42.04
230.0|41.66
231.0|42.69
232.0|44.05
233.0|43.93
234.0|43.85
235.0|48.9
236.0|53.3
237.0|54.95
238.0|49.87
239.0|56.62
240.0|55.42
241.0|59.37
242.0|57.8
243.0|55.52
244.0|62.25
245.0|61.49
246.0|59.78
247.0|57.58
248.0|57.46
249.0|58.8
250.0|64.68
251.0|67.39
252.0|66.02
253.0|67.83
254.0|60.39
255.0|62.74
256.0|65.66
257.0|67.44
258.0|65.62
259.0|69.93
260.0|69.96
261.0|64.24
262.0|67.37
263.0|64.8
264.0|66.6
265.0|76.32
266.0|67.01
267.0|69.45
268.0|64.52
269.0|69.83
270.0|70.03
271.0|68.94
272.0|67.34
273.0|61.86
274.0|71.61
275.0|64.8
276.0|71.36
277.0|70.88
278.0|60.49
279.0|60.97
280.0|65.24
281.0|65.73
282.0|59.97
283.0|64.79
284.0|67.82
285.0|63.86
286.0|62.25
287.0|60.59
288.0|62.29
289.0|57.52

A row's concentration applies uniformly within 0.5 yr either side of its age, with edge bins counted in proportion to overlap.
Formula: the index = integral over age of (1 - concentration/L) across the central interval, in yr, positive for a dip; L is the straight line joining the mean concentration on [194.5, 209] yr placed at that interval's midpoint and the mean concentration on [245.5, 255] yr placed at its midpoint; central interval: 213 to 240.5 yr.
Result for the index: 2.40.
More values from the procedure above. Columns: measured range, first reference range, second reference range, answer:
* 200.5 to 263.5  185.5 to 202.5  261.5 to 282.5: 3.7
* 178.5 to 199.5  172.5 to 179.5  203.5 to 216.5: 1.3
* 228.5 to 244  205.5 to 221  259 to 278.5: 3.4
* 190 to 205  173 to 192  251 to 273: 1.8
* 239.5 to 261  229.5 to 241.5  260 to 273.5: -1.7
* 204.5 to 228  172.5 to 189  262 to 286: 2.1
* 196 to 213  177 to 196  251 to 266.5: 1.3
